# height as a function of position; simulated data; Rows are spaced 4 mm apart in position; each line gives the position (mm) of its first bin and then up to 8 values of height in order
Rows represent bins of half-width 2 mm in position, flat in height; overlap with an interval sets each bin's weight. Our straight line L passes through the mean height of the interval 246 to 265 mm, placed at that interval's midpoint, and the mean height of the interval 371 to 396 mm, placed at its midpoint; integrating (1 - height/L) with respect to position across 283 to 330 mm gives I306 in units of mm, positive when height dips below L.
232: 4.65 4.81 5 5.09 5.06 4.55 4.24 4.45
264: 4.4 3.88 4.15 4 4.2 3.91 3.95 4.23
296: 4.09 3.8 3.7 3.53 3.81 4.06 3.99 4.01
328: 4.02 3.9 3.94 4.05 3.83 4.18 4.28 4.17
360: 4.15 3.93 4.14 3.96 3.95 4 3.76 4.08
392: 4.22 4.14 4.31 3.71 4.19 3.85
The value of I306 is 4.41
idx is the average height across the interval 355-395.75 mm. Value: 4.04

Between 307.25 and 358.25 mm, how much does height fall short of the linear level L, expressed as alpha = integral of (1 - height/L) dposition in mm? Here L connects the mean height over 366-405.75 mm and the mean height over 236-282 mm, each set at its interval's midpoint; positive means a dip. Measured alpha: 2.64 mm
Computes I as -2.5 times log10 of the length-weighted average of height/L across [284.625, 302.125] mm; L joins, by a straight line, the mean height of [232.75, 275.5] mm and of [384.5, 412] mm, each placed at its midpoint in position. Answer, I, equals 0.11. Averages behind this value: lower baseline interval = 4.55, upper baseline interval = 4.07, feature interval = 4.01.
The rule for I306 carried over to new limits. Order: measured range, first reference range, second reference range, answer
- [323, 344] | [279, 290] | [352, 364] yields 0.7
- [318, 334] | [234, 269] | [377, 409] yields 1.3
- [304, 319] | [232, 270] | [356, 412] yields 1.9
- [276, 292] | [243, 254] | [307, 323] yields 1.1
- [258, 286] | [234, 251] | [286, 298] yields 1.9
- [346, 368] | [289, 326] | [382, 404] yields -0.8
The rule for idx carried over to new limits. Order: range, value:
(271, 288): 4.05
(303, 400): 4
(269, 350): 3.97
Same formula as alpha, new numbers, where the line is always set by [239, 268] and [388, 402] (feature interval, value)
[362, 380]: 1.2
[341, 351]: 0.7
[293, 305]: 1.5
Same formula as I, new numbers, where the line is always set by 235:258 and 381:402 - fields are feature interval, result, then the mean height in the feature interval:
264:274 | 0.15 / 4.09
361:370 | 0.05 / 4.05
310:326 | 0.12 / 3.97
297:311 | 0.21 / 3.72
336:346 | 0.10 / 3.94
